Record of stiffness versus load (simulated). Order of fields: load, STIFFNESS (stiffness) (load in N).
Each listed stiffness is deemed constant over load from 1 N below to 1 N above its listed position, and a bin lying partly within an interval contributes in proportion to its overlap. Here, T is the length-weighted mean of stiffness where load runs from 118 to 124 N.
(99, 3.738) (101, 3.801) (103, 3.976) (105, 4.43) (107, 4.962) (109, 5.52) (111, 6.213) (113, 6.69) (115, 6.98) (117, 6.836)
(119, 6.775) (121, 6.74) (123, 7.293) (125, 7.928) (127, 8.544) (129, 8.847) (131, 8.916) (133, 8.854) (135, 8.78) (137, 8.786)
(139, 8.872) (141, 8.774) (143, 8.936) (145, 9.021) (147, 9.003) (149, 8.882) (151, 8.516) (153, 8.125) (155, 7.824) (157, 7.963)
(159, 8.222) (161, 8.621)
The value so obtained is 6.94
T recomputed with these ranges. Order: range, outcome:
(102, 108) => 4.46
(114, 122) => 6.83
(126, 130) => 8.7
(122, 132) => 8.31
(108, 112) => 5.87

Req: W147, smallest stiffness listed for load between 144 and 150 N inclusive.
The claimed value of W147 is 8.882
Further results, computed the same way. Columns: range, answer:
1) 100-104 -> 3.801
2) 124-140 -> 7.928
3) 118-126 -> 6.74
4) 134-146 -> 8.774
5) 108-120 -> 5.52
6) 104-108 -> 4.43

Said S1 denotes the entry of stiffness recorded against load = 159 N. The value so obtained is 8.222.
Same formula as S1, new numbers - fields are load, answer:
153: 8.125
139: 8.872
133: 8.854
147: 9.003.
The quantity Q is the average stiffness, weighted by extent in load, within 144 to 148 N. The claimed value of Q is 9.01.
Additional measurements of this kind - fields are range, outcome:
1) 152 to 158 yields 7.97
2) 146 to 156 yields 8.47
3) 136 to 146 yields 8.88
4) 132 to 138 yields 8.81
